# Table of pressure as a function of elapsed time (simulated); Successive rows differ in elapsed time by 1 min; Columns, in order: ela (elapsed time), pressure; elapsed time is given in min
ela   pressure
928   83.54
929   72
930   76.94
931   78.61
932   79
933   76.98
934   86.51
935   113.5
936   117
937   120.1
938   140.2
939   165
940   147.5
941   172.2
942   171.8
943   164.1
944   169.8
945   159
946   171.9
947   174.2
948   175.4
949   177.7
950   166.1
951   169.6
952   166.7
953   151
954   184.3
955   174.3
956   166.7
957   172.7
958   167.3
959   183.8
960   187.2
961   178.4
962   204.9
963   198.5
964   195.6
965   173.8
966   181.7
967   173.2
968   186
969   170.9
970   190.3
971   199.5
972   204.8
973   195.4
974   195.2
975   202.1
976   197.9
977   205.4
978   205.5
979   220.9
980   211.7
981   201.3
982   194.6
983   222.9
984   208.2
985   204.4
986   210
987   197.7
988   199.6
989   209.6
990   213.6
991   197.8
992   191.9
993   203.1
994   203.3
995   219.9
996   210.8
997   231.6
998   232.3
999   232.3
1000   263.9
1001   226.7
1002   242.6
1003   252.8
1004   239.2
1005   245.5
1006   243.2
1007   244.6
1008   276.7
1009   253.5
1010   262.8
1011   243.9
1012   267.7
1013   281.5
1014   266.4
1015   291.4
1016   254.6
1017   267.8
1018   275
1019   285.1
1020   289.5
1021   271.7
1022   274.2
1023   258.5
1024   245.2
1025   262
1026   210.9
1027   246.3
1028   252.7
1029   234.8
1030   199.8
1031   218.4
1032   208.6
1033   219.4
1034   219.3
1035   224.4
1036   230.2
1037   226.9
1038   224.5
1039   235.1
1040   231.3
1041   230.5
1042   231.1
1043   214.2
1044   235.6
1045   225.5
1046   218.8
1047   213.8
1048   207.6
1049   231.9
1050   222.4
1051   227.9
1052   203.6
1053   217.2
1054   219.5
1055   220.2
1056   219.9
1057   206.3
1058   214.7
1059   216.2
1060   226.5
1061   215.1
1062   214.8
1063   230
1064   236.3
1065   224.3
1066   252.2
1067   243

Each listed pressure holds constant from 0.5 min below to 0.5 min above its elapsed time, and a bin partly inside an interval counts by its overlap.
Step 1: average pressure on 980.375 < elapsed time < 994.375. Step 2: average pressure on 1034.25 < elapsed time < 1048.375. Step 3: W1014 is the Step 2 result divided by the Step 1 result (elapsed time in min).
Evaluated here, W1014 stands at 1.10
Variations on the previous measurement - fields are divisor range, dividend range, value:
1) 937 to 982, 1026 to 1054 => 1.24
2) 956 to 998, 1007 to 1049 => 1.23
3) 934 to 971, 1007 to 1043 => 1.47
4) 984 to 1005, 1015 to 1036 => 1.12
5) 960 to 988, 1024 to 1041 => 1.16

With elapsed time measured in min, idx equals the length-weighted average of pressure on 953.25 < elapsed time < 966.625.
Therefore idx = 182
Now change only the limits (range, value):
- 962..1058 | 225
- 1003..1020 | 263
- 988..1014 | 236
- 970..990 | 204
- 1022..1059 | 226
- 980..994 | 204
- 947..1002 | 197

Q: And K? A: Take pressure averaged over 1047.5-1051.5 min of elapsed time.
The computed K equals 222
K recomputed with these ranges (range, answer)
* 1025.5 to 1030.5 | 229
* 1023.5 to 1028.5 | 243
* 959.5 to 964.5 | 193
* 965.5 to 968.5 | 180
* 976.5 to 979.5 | 211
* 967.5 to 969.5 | 178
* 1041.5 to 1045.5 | 227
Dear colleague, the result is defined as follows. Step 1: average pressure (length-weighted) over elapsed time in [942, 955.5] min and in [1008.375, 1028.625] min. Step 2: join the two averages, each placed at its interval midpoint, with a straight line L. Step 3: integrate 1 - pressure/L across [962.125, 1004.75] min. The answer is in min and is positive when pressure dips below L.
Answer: 1.62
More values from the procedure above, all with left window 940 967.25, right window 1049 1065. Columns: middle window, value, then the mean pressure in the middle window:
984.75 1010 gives -4.3 min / 227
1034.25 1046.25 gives -0.8 min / 227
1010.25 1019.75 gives -3.3 min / 271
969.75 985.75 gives -1.6 min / 204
